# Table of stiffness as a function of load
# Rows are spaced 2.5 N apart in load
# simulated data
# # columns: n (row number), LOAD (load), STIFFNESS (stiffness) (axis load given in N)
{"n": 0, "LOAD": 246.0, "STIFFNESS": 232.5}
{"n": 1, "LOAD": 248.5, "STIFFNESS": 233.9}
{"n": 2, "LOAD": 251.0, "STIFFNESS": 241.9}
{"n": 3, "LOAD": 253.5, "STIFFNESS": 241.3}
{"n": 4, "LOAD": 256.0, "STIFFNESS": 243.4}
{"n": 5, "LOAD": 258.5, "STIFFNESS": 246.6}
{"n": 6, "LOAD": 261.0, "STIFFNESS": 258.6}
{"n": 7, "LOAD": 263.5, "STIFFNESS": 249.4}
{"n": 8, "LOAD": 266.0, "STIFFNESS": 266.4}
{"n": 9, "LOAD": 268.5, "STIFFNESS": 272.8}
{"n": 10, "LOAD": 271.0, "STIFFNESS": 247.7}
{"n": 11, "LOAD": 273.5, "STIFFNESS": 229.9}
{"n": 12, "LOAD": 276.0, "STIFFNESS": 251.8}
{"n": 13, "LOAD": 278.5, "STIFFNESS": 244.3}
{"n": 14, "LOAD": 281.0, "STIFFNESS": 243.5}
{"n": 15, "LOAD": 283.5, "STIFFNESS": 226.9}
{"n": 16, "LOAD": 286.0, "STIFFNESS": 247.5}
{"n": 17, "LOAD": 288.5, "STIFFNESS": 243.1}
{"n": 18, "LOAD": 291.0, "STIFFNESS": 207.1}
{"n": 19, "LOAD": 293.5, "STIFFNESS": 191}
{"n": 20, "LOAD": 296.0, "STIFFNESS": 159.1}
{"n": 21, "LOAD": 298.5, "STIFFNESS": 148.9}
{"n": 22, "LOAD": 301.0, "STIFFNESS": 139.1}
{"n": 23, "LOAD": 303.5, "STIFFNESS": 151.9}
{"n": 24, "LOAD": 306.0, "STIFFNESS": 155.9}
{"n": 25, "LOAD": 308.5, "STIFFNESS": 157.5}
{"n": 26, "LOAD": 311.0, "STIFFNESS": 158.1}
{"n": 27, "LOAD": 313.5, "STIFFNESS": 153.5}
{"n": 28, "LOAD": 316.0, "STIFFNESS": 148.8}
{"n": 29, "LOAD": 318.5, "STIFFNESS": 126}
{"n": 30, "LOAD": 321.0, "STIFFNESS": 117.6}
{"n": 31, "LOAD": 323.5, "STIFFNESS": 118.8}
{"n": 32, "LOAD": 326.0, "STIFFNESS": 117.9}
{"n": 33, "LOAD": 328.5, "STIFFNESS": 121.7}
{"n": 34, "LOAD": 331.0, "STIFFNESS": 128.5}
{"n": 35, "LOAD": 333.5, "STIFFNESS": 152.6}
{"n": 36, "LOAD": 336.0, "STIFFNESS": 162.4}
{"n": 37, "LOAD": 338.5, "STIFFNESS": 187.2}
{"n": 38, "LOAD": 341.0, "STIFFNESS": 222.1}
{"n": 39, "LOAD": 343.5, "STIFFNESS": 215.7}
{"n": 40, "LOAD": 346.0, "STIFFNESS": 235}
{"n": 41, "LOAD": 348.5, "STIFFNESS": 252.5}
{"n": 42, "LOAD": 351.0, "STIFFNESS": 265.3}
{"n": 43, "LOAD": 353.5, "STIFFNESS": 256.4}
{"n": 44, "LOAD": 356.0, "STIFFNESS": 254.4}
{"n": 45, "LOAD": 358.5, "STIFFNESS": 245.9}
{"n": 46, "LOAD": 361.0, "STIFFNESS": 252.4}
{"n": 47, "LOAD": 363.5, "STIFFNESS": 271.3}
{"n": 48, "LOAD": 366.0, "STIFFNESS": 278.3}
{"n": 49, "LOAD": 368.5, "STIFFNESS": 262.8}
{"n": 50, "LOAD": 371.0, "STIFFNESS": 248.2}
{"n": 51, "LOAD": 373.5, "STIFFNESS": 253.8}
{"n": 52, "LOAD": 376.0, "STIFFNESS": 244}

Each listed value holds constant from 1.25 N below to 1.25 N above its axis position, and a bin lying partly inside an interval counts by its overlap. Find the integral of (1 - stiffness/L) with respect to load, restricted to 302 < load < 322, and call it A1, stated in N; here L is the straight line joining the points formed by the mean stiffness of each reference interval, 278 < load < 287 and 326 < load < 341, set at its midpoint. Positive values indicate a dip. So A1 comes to 4.6 N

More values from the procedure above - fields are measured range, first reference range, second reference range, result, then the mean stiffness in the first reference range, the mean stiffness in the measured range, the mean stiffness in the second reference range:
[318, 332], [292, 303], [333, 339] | 3.7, 160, 121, 167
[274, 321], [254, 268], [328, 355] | 9.5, 253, 185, 203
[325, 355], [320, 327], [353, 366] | -1.4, 118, 194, 258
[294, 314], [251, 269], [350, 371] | 7.9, 252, 154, 260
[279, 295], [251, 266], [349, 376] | 1.6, 249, 226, 258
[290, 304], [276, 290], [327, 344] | 3.5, 241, 166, 167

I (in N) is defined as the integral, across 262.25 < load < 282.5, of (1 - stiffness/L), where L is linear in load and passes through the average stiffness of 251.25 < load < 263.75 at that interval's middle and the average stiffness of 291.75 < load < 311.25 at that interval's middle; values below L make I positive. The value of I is -3.1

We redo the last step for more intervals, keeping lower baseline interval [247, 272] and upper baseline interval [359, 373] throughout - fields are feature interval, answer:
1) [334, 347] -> 2.9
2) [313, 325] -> 5.8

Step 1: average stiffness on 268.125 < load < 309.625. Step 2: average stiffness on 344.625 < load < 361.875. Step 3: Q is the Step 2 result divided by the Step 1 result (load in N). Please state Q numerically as 1.2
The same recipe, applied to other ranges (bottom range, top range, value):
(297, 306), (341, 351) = 1.60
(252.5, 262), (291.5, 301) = 0.67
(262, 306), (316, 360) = 0.86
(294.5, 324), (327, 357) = 1.40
